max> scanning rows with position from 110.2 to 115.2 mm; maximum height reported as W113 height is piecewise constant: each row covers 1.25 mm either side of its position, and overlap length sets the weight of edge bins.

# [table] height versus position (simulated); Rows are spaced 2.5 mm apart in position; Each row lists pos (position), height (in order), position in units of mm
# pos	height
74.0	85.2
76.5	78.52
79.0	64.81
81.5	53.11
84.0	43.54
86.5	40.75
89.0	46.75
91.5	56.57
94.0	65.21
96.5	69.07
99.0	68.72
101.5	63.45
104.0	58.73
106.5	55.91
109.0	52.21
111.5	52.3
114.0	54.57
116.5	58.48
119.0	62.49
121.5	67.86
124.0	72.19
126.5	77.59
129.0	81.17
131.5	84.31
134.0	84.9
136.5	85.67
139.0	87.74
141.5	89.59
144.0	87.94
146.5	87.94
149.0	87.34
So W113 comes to 54.57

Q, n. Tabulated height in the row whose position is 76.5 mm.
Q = 78.52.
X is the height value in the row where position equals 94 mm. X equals 65.21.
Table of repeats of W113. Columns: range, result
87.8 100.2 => 69.07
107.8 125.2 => 72.19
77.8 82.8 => 64.81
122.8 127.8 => 77.59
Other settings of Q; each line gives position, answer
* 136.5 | 85.67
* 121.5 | 67.86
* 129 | 81.17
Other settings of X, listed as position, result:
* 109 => 52.21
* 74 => 85.2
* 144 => 87.94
